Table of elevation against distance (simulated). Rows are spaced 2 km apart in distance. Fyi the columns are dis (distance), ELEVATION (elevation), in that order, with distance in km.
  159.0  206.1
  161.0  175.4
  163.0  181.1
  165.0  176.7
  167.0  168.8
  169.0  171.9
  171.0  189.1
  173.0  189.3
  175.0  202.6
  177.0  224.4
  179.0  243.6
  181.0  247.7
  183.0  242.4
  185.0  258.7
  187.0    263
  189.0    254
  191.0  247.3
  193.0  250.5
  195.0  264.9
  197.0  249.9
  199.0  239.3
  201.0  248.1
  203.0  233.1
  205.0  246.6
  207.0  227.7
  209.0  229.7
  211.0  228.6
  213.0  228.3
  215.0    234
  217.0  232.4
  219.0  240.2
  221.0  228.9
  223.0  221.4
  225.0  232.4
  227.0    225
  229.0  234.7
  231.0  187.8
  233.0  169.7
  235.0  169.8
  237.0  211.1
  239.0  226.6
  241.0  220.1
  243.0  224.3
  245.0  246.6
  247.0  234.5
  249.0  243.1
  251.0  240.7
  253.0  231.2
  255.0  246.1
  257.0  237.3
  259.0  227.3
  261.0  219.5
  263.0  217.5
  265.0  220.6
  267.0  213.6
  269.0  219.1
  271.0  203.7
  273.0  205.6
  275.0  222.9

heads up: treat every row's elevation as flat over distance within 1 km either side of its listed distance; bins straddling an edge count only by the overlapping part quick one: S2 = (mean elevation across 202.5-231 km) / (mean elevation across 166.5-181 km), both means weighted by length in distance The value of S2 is 1.13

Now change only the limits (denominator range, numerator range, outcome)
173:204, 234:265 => 0.93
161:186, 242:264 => 1.13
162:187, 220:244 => 1.01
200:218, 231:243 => 0.86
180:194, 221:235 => 0.83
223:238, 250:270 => 1.11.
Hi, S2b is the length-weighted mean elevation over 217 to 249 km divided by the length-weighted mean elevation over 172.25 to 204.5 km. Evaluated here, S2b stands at 0.9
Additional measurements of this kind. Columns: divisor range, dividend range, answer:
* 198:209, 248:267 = 0.97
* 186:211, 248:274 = 0.92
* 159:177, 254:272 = 1.20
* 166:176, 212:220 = 1.27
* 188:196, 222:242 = 0.83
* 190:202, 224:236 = 0.81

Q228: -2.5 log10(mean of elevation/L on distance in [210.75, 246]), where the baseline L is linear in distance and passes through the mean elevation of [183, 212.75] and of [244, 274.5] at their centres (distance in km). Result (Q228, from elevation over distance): 0.08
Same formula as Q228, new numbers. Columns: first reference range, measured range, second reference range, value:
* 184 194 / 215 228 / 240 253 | 0.06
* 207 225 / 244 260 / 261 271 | -0.09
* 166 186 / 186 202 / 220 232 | -0.16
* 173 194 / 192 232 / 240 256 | 0.02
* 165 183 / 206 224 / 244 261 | -0.04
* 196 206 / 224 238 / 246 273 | 0.15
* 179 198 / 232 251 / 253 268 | 0.07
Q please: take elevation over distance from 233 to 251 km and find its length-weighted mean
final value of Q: 220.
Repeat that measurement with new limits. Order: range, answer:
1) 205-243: 220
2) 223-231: 224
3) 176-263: 233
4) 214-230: 231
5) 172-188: 234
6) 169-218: 235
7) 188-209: 245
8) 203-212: 233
